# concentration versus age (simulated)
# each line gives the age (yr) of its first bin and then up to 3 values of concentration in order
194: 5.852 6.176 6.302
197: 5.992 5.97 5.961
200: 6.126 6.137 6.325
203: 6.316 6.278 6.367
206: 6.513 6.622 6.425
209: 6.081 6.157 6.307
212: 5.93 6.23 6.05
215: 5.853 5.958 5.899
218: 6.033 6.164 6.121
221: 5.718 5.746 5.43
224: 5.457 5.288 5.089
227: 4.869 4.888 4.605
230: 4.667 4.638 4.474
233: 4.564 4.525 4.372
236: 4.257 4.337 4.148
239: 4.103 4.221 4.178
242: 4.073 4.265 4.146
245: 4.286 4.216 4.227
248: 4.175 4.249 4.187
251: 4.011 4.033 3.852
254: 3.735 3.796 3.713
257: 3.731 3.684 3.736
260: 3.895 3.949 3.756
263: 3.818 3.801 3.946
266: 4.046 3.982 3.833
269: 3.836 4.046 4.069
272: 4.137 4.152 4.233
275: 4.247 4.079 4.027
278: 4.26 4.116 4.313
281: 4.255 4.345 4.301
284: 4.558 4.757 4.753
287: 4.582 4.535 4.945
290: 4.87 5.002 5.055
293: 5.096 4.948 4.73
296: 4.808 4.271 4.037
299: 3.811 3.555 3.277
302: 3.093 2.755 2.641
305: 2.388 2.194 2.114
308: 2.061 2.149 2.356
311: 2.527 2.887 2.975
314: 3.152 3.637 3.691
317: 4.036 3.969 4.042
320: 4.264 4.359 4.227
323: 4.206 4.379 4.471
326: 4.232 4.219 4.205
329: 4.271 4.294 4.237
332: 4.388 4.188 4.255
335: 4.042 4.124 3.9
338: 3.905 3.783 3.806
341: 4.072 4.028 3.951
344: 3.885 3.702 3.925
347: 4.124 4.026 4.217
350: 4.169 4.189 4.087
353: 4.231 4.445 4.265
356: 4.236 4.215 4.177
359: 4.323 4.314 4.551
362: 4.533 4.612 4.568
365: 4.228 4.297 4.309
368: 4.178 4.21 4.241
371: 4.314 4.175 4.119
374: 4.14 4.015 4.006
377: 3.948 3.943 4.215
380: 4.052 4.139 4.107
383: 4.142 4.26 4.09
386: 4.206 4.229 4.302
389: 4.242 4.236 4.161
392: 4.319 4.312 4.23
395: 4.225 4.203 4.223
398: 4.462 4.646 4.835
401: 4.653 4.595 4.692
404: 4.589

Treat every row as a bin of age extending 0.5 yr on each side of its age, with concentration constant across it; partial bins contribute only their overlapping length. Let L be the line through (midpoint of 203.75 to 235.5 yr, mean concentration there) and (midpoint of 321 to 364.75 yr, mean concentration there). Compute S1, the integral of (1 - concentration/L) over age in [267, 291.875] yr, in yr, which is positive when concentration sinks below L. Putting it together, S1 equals 2.8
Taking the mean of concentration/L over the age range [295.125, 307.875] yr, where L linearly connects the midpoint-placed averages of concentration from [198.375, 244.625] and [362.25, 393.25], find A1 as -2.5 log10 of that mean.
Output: 0.42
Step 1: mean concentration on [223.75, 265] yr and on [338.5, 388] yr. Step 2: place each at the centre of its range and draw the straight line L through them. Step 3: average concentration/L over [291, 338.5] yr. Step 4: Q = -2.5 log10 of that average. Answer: 0.12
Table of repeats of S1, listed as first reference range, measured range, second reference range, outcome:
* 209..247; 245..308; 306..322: -0.22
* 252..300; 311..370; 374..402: 1.88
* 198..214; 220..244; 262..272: 2.55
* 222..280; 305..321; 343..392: 4.26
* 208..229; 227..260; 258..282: 4.82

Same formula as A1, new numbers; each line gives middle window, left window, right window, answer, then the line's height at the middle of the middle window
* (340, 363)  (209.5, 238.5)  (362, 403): 0.075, 4.47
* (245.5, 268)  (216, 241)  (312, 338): 0.197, 4.71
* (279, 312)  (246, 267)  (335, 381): 0.047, 4.01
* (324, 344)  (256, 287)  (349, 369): 0.031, 4.25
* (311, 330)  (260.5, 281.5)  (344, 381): 0.054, 4.13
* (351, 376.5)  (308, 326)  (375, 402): -0.067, 4.02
